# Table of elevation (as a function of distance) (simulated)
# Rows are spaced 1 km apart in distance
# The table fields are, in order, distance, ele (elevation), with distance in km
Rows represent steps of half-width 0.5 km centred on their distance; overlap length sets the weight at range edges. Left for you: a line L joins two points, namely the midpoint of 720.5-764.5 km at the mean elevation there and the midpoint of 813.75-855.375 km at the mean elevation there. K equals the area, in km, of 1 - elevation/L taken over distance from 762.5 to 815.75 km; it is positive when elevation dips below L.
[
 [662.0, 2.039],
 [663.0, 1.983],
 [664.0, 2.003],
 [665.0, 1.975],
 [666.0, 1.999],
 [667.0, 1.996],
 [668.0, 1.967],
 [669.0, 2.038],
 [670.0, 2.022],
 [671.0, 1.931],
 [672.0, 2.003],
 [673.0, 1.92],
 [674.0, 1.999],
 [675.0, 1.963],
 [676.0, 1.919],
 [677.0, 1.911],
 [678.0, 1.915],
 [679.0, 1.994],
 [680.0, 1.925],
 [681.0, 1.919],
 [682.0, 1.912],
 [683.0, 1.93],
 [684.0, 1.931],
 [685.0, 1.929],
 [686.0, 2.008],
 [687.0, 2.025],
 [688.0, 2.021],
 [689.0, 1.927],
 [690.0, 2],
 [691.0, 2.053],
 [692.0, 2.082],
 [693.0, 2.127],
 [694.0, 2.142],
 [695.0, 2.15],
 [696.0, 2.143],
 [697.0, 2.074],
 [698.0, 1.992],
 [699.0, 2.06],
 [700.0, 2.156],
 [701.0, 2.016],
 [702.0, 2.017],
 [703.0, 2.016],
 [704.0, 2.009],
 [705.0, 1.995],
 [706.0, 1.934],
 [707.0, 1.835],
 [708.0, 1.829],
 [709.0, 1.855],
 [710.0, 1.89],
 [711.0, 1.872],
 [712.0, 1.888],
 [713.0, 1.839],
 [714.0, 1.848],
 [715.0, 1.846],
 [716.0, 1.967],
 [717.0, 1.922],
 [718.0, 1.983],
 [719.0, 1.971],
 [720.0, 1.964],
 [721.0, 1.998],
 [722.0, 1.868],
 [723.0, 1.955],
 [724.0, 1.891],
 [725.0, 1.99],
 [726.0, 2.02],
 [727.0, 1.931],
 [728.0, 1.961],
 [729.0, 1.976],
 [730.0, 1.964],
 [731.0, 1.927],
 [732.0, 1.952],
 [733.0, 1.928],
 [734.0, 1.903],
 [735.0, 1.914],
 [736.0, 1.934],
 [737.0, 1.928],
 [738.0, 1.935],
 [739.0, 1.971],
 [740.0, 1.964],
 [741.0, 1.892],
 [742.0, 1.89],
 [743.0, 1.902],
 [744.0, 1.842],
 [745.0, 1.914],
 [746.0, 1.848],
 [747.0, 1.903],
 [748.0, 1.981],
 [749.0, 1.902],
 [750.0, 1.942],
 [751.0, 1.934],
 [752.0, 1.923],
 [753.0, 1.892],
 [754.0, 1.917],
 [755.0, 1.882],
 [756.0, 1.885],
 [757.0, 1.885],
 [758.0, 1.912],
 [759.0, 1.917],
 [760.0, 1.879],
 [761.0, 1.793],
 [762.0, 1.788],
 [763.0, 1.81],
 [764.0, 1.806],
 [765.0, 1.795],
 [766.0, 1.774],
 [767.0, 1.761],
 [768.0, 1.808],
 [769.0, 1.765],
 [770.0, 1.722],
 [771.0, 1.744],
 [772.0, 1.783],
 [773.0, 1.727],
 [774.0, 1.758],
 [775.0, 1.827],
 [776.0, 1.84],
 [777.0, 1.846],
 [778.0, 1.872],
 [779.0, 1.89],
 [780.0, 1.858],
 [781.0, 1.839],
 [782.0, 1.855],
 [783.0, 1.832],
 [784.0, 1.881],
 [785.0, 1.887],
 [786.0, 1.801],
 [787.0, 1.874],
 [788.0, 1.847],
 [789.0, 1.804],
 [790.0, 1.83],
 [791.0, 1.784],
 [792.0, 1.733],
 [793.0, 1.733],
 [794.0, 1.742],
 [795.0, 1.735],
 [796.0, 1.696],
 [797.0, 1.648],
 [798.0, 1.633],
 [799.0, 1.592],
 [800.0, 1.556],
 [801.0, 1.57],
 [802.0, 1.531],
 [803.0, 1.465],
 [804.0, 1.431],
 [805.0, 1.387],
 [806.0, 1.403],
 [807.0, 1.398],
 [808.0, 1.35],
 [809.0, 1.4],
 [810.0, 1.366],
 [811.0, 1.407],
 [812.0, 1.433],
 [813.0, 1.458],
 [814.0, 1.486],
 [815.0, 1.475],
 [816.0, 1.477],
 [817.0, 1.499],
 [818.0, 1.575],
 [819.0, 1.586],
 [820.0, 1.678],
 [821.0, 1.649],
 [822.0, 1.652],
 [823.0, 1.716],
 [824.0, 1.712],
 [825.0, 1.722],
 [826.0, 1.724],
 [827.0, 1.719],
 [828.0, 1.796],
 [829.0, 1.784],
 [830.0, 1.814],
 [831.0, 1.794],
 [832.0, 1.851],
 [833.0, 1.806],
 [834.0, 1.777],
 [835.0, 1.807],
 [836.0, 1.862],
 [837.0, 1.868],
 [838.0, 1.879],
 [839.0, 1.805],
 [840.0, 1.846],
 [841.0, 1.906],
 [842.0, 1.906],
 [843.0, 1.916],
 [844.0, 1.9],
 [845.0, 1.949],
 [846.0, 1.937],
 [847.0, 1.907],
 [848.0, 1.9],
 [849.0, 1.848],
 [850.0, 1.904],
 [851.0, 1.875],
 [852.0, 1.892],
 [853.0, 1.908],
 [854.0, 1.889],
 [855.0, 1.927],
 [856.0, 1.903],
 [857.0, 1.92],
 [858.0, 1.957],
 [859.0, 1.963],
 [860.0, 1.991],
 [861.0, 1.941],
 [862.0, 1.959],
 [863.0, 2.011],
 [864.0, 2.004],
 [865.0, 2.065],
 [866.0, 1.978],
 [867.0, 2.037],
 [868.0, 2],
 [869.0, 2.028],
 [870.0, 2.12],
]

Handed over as 4.80 km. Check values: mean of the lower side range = 1.91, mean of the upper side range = 1.79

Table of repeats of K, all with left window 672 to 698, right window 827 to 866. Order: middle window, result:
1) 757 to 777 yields 1.4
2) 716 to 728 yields 0.1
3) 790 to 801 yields 1.4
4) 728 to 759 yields 0.6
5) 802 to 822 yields 4.6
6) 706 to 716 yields 0.6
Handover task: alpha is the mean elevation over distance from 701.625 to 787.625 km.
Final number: 1.89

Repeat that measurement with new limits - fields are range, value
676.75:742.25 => 1.96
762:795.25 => 1.81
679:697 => 2.01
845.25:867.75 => 1.94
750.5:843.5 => 1.73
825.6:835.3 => 1.79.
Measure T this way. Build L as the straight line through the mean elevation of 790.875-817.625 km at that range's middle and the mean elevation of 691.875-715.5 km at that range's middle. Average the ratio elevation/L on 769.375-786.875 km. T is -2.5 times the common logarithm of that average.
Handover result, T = -0.11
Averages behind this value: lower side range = 1.98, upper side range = 1.53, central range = 1.82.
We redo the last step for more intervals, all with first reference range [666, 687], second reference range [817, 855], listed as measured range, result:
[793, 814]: 0.212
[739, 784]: 0.015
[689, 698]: -0.074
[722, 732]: -0.023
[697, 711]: -0.020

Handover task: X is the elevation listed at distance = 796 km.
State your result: 1.696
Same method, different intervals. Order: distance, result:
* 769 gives 1.765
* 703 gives 2.016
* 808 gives 1.35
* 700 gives 2.156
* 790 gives 1.83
